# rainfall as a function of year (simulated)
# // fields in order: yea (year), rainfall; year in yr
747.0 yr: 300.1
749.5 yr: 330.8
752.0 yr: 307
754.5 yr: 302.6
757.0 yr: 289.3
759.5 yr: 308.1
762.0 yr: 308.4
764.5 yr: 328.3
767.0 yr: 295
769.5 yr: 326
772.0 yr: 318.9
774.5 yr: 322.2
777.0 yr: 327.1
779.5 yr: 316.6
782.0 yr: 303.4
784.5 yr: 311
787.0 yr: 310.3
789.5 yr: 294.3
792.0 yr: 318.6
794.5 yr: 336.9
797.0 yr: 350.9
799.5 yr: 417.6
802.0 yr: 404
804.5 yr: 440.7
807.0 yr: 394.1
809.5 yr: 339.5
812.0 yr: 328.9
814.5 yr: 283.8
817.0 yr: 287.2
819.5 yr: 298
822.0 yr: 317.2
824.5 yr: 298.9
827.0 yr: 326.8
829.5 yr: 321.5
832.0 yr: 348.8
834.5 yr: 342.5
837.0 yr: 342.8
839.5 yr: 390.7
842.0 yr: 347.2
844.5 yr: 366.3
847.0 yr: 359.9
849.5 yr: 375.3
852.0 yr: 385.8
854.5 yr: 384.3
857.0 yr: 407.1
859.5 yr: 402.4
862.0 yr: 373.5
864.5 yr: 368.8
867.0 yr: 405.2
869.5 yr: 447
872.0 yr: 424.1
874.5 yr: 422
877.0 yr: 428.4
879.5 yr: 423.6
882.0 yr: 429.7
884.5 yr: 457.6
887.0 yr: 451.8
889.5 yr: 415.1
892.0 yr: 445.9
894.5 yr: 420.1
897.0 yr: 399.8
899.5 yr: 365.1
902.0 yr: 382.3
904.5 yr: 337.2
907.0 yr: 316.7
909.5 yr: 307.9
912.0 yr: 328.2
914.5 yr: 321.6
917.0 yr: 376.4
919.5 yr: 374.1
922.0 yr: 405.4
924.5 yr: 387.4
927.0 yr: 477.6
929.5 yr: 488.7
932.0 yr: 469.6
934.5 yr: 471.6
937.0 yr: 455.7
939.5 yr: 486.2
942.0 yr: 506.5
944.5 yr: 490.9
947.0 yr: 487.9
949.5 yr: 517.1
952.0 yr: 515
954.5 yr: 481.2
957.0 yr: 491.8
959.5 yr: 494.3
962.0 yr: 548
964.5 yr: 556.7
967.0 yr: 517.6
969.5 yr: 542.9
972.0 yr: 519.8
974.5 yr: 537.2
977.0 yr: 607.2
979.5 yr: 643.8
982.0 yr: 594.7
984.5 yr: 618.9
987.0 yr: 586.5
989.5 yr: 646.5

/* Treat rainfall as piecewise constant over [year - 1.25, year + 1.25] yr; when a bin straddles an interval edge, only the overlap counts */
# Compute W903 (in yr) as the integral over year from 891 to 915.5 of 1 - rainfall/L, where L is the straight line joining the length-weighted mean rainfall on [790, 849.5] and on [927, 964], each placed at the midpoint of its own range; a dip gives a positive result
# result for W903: 4.5 yr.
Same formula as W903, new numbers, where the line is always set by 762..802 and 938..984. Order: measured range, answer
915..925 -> 2.1 yr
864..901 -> 1.7 yr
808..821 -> 1.9 yr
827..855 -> 2.6 yr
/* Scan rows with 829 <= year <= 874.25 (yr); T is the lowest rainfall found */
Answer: 321.5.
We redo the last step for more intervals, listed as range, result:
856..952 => 307.9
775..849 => 283.8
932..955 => 455.7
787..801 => 294.3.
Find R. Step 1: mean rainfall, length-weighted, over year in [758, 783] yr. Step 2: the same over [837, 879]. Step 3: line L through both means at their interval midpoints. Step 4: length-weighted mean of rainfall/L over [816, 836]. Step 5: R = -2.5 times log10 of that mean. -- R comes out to 0.15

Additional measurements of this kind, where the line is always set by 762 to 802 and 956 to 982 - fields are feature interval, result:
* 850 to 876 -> 0.057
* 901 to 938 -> 0.243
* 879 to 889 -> 0.020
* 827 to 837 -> 0.149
